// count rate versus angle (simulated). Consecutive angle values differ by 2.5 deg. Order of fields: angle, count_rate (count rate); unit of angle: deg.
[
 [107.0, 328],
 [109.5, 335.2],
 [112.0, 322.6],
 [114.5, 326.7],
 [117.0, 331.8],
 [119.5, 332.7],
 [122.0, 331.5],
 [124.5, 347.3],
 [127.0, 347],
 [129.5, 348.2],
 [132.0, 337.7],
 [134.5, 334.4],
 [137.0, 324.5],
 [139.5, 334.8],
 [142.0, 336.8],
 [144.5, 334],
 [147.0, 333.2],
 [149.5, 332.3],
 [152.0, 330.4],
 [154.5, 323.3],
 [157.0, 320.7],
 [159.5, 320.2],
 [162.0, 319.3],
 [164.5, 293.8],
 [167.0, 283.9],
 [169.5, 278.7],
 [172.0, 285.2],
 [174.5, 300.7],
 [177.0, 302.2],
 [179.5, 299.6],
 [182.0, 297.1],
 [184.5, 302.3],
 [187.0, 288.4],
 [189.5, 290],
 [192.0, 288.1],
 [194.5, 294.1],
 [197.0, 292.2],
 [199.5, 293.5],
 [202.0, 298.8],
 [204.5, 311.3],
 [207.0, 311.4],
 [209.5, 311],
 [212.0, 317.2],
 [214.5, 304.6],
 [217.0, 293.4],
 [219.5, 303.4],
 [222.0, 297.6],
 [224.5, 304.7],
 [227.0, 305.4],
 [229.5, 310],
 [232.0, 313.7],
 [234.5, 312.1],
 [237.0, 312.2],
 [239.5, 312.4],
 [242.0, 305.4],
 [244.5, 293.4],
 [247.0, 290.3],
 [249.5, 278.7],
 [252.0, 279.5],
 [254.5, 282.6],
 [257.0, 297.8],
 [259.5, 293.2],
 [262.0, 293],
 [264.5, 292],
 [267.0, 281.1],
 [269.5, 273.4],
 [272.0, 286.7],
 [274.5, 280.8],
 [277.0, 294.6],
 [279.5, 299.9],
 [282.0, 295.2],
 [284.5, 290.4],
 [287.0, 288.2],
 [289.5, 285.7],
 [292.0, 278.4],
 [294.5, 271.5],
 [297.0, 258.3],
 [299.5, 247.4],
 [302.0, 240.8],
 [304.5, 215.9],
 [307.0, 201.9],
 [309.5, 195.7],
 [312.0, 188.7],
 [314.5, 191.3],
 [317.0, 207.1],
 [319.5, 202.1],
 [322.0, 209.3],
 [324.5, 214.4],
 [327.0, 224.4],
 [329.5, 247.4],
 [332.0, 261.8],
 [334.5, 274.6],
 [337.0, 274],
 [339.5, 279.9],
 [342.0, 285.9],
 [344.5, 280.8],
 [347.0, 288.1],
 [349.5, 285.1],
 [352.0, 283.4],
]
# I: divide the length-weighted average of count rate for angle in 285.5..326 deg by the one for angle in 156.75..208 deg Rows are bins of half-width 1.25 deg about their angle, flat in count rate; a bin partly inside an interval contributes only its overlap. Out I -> 0.8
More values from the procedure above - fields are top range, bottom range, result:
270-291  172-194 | 0.98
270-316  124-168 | 0.78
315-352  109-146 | 0.75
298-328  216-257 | 0.71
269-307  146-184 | 0.88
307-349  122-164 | 0.72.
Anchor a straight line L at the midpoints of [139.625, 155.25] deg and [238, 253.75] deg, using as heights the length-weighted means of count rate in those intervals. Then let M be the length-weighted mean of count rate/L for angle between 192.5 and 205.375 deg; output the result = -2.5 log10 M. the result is 0.05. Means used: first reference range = 332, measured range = 297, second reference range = 293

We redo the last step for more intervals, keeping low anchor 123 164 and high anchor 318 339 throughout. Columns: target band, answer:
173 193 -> 0.06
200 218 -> -0.03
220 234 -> -0.06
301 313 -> 0.20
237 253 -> -0.05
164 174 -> 0.12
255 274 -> -0.06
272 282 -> -0.10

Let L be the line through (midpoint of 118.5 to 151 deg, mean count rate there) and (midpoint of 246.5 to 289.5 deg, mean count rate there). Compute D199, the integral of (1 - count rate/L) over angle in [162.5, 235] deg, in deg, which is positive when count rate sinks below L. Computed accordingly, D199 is 3.1 deg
